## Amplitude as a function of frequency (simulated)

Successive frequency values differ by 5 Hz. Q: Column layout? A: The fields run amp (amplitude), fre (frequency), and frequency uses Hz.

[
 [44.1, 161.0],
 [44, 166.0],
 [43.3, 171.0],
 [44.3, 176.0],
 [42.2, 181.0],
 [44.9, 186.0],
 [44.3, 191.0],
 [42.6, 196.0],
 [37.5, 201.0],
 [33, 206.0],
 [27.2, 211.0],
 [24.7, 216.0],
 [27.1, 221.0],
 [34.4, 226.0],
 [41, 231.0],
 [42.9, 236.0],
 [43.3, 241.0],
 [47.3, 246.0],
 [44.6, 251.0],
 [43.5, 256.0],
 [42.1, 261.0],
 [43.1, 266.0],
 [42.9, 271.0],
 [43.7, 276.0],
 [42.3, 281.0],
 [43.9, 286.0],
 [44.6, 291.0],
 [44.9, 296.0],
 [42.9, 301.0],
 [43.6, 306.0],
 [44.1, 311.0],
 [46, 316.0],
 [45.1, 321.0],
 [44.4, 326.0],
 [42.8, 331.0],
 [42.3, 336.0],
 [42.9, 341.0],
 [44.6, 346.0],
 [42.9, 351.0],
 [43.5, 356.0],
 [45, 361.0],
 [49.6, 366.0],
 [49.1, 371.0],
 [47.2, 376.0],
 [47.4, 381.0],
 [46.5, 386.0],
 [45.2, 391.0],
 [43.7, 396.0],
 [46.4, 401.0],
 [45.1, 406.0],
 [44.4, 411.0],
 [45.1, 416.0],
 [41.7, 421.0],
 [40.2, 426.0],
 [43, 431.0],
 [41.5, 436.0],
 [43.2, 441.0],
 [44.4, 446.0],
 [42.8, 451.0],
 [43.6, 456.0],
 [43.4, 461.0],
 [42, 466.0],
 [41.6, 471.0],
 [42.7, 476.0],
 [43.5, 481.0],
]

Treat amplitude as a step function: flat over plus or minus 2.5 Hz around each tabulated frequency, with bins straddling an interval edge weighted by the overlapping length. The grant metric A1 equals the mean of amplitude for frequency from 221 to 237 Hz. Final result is 37.2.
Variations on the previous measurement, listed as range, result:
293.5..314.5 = 44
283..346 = 44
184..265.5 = 38.8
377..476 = 43.8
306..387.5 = 45.1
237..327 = 44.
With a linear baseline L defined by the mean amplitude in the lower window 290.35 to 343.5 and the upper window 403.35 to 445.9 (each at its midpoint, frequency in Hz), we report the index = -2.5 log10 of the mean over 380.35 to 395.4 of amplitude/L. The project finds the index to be -0.06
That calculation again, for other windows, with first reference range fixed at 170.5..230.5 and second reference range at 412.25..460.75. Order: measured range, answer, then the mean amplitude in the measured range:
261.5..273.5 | -0.110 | 42.9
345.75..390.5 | -0.125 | 46.2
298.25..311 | -0.100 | 43.4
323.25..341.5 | -0.074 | 43.1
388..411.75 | -0.076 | 45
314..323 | -0.142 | 45.6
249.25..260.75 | -0.139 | 43.6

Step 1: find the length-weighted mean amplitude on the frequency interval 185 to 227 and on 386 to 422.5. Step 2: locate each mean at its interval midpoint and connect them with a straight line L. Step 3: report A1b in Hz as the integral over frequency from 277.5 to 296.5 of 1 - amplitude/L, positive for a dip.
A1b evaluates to -2.4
